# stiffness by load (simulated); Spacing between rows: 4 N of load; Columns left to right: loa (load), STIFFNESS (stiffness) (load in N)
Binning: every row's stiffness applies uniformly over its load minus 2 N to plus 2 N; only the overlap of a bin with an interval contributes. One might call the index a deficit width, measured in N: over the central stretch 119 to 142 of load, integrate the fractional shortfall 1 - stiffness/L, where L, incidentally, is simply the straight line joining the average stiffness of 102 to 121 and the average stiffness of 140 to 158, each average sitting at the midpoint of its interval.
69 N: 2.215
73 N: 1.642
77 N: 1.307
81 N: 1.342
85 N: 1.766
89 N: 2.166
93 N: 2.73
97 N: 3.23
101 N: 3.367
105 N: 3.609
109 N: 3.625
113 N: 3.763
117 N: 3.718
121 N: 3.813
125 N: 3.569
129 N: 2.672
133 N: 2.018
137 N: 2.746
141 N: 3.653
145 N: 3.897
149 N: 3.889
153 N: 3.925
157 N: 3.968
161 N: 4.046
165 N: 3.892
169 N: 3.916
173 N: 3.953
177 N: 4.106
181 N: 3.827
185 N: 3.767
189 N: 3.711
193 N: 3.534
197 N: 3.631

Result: 4.4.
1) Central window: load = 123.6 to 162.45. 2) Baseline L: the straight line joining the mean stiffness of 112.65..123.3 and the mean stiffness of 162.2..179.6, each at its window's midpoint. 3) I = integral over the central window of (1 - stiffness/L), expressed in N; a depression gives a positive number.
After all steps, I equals 4.4 N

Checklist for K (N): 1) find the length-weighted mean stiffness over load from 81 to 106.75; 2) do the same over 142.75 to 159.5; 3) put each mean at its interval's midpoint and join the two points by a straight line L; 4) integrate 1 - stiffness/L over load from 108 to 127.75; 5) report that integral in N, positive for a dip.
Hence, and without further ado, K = -2.9 N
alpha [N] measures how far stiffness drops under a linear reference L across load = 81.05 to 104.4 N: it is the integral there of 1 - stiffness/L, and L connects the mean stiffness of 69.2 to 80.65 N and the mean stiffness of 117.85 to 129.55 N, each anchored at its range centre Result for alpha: -2.94 N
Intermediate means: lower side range 1.57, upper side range 3.47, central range 2.6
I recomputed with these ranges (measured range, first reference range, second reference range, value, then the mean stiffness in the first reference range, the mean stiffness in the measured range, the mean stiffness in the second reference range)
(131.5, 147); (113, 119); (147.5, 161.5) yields 3.0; 3.73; 3.11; 3.95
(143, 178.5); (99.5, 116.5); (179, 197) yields -2.7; 3.61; 3.95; 3.7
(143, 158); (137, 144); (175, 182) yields -1.4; 3.43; 3.92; 3.99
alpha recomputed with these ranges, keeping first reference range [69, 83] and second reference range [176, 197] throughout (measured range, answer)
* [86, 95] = -2.6 N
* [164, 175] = -1.6 N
